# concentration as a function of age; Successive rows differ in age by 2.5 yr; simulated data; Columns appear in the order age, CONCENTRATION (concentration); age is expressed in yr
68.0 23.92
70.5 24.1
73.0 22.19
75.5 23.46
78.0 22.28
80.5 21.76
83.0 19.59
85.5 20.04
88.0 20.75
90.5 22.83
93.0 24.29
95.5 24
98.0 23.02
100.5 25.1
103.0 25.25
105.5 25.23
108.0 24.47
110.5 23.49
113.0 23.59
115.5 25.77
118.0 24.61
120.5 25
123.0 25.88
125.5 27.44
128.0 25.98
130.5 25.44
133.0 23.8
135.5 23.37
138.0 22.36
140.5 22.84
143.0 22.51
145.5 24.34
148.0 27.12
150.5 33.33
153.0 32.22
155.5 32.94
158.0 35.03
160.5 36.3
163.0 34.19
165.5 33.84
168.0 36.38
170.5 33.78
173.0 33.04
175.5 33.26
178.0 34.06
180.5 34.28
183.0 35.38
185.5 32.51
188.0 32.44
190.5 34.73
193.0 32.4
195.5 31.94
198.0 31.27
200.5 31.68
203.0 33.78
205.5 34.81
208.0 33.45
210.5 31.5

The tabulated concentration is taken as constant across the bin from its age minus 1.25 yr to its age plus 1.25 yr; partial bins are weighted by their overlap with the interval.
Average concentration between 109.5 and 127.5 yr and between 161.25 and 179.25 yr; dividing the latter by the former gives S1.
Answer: 1.36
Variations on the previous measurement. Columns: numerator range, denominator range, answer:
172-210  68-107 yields 1.45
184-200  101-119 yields 1.32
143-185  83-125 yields 1.37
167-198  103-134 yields 1.34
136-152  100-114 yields 1.04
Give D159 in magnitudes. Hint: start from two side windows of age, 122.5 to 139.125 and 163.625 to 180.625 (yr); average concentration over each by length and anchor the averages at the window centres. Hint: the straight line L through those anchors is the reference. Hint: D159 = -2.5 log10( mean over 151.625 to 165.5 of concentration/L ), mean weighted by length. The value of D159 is -0.10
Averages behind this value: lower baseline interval 24.9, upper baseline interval 34.1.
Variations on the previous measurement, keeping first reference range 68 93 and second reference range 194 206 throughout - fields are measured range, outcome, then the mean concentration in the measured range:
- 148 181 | -0.15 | 33.8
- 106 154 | 0.04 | 25.4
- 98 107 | -0.04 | 24.9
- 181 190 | -0.08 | 33.6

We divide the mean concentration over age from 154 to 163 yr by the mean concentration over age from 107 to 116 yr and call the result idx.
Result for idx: 1.4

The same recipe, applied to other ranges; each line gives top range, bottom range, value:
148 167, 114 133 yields 1.31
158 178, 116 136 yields 1.36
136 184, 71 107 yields 1.37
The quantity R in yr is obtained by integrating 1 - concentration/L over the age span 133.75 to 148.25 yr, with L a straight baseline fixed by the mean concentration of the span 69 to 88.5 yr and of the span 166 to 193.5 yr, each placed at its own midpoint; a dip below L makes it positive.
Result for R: 2.8 yr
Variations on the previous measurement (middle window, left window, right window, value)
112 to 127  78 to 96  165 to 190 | 0.44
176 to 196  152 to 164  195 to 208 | -0.13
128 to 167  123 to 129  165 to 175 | 2.39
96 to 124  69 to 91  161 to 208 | 0.64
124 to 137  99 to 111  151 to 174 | 1.67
